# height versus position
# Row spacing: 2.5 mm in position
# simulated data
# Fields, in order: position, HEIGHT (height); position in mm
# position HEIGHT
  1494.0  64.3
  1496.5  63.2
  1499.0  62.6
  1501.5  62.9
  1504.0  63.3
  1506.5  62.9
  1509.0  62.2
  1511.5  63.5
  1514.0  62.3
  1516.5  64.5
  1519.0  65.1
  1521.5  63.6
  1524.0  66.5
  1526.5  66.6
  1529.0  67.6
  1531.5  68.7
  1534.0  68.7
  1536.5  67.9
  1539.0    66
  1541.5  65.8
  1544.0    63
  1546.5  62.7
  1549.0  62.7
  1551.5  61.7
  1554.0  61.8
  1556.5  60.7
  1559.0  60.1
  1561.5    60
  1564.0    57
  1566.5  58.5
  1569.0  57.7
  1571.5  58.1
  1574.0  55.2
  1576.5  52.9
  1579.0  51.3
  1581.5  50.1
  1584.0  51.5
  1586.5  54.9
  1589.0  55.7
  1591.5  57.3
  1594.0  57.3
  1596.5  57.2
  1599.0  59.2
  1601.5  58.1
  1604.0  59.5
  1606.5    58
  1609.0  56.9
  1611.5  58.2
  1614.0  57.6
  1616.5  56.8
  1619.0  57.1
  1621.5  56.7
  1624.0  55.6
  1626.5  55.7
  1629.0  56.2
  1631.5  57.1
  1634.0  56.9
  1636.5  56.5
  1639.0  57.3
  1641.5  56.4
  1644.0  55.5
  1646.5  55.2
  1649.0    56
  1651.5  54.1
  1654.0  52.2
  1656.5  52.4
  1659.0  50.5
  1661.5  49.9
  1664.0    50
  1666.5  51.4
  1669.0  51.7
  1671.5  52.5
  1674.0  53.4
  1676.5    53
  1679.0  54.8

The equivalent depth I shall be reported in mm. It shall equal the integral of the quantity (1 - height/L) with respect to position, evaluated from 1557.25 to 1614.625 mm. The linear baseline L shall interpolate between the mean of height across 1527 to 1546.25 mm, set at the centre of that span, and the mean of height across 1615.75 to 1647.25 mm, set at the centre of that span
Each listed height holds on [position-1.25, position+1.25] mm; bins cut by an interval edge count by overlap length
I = 4.3 mm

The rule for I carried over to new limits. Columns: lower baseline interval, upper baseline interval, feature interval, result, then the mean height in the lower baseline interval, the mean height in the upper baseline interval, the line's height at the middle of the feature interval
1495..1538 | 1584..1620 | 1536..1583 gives 1.23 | 64.8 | 57.2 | 61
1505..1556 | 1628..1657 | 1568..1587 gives 2.17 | 64.6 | 55.6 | 60.8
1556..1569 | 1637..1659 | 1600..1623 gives -0.45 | 59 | 54.7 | 56.5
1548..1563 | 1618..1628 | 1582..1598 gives 0.86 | 61.1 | 56.3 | 58.6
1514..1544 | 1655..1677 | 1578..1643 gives 1.16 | 66.1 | 51.6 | 57.5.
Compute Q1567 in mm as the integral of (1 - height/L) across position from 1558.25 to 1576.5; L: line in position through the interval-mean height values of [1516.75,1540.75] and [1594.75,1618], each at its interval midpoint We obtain 1.4 mm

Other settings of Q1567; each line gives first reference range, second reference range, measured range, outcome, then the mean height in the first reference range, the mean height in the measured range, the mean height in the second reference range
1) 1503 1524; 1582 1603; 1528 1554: -1.8 mm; 63.6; 65.3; 56.2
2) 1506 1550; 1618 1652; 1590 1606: 0.3 mm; 65.1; 58.1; 56.2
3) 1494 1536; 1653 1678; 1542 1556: -0.2 mm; 64.7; 62.5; 51.7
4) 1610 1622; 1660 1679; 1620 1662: -0.2 mm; 57.3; 55.1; 51.9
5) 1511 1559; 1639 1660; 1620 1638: -0.1 mm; 64.6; 56.4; 54.3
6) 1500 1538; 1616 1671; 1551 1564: 0.3 mm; 65.1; 60.4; 54.5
